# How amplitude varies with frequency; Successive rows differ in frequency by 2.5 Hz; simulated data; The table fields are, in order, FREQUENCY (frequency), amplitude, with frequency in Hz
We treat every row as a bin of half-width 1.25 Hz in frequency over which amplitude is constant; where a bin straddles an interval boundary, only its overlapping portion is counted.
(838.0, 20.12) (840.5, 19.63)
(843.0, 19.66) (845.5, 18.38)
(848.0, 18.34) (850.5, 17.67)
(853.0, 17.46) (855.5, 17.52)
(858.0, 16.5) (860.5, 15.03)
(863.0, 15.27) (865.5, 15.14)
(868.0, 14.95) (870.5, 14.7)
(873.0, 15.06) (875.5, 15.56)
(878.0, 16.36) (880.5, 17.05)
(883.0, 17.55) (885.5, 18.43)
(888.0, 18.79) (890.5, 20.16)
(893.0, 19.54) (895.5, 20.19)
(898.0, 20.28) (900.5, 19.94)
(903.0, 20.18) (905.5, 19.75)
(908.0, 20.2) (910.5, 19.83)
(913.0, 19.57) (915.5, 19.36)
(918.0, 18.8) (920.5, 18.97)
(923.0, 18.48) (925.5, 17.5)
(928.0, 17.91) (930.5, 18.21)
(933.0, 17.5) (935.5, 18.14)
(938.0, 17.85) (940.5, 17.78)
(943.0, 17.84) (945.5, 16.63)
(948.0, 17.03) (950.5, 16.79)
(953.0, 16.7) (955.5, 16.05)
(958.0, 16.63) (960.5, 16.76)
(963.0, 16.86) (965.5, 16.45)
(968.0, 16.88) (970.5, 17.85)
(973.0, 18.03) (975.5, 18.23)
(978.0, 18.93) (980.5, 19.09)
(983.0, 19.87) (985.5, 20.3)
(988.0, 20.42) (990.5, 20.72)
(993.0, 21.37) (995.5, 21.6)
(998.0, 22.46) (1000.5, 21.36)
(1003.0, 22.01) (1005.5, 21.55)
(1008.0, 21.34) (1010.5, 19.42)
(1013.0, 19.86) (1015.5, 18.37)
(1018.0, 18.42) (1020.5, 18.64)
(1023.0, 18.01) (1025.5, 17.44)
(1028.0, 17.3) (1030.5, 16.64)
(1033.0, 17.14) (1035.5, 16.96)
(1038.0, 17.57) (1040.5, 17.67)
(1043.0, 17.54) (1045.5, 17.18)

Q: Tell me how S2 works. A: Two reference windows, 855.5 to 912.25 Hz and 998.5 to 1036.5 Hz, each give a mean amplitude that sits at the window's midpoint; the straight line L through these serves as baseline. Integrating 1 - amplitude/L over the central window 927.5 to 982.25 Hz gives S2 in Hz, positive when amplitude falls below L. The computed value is 2.9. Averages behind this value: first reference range 17.8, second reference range 19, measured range 17.5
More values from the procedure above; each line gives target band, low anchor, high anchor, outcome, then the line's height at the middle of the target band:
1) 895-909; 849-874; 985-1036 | -2.6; 17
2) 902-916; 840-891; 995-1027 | -1.5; 17.9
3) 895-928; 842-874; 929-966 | -4.8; 16.9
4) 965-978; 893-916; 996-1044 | 1.1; 19.4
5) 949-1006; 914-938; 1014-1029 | -2.4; 18.2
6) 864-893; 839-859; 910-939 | 2.4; 18.3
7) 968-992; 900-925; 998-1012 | 1.8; 20.7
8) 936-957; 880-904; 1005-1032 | 2.1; 19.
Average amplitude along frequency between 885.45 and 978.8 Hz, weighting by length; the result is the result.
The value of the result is 18.3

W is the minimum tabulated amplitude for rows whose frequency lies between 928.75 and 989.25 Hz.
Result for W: 16.05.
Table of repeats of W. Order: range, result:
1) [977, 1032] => 16.64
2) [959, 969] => 16.45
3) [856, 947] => 14.7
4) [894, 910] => 19.75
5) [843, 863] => 15.03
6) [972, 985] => 18.03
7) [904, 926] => 17.5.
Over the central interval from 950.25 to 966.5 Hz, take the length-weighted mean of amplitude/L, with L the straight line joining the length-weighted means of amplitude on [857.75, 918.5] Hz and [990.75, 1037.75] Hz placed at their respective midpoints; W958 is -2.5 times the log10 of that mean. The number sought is 0.13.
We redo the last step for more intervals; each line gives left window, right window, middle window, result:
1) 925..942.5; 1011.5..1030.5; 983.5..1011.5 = -0.167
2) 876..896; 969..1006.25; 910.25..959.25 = 0.081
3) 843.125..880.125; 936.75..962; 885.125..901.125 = -0.183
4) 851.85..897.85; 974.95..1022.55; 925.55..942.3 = 0.040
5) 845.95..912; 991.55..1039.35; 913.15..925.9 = -0.032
